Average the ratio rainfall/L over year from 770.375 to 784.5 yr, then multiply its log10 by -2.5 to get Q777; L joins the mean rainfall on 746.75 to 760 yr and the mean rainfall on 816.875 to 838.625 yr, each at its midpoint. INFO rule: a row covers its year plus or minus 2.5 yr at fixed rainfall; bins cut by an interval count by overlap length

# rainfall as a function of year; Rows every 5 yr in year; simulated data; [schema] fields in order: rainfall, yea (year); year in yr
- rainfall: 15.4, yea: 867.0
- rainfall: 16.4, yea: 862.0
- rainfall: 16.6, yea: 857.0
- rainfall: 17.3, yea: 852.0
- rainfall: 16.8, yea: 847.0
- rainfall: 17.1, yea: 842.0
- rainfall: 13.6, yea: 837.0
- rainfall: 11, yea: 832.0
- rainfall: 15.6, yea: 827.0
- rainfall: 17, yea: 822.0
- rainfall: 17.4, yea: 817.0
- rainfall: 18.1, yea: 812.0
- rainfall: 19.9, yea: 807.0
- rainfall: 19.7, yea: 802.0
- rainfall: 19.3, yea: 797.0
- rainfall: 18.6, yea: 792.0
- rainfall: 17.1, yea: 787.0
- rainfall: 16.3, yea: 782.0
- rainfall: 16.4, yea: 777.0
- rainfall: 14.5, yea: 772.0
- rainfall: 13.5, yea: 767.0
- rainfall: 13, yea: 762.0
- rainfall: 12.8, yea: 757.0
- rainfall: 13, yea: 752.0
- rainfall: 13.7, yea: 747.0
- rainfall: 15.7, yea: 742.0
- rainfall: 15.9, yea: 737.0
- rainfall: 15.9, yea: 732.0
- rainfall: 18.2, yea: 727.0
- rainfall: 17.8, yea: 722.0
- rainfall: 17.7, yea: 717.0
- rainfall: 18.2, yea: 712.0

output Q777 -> -0.16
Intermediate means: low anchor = 13.1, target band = 15.8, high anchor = 14.7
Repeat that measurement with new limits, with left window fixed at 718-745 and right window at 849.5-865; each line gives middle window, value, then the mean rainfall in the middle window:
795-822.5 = -0.12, 18.7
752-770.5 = 0.26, 13.2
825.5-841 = 0.22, 13.6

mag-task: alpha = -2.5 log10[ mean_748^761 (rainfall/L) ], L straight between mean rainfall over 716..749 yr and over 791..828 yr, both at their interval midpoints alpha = 0.287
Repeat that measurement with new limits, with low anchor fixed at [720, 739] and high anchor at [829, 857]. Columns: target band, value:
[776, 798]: -0.09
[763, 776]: 0.16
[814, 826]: -0.09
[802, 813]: -0.22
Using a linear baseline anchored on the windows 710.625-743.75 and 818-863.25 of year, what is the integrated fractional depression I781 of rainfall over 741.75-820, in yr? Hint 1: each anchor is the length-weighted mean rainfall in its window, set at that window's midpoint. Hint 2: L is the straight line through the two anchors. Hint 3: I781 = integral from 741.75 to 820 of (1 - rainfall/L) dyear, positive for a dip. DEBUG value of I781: 0.90 yr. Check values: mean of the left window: 17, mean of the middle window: 16.2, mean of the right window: 15.7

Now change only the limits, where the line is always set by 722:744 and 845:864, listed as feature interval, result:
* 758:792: 2.8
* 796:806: -1.7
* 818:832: 1.1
